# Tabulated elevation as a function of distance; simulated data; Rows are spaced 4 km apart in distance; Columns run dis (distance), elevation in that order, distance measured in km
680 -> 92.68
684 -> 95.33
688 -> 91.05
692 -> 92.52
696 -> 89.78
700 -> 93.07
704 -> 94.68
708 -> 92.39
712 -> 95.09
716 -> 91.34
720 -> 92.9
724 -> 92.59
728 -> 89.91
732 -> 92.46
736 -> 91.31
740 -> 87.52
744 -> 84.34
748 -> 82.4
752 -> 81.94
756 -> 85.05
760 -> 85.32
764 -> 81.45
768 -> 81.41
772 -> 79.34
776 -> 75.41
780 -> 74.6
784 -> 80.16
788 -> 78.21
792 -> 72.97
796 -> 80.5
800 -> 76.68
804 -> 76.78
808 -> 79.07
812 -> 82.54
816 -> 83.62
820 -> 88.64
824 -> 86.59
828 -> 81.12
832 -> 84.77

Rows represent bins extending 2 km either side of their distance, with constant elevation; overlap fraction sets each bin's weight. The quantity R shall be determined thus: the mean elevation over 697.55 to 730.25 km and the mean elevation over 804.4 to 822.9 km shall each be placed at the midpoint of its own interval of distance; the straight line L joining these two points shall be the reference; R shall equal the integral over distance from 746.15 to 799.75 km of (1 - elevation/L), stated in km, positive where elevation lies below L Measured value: 4.4 km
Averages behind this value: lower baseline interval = 92.7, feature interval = 79.8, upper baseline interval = 83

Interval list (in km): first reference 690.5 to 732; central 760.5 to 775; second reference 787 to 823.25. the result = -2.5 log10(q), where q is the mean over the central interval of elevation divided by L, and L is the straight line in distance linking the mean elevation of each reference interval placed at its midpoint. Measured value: 0.06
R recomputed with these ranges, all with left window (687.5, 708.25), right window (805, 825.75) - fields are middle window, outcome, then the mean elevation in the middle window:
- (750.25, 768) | 0.93 km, 83.2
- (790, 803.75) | 1.35 km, 76.7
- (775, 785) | 1.13 km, 76.5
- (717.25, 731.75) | -0.24 km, 91.9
